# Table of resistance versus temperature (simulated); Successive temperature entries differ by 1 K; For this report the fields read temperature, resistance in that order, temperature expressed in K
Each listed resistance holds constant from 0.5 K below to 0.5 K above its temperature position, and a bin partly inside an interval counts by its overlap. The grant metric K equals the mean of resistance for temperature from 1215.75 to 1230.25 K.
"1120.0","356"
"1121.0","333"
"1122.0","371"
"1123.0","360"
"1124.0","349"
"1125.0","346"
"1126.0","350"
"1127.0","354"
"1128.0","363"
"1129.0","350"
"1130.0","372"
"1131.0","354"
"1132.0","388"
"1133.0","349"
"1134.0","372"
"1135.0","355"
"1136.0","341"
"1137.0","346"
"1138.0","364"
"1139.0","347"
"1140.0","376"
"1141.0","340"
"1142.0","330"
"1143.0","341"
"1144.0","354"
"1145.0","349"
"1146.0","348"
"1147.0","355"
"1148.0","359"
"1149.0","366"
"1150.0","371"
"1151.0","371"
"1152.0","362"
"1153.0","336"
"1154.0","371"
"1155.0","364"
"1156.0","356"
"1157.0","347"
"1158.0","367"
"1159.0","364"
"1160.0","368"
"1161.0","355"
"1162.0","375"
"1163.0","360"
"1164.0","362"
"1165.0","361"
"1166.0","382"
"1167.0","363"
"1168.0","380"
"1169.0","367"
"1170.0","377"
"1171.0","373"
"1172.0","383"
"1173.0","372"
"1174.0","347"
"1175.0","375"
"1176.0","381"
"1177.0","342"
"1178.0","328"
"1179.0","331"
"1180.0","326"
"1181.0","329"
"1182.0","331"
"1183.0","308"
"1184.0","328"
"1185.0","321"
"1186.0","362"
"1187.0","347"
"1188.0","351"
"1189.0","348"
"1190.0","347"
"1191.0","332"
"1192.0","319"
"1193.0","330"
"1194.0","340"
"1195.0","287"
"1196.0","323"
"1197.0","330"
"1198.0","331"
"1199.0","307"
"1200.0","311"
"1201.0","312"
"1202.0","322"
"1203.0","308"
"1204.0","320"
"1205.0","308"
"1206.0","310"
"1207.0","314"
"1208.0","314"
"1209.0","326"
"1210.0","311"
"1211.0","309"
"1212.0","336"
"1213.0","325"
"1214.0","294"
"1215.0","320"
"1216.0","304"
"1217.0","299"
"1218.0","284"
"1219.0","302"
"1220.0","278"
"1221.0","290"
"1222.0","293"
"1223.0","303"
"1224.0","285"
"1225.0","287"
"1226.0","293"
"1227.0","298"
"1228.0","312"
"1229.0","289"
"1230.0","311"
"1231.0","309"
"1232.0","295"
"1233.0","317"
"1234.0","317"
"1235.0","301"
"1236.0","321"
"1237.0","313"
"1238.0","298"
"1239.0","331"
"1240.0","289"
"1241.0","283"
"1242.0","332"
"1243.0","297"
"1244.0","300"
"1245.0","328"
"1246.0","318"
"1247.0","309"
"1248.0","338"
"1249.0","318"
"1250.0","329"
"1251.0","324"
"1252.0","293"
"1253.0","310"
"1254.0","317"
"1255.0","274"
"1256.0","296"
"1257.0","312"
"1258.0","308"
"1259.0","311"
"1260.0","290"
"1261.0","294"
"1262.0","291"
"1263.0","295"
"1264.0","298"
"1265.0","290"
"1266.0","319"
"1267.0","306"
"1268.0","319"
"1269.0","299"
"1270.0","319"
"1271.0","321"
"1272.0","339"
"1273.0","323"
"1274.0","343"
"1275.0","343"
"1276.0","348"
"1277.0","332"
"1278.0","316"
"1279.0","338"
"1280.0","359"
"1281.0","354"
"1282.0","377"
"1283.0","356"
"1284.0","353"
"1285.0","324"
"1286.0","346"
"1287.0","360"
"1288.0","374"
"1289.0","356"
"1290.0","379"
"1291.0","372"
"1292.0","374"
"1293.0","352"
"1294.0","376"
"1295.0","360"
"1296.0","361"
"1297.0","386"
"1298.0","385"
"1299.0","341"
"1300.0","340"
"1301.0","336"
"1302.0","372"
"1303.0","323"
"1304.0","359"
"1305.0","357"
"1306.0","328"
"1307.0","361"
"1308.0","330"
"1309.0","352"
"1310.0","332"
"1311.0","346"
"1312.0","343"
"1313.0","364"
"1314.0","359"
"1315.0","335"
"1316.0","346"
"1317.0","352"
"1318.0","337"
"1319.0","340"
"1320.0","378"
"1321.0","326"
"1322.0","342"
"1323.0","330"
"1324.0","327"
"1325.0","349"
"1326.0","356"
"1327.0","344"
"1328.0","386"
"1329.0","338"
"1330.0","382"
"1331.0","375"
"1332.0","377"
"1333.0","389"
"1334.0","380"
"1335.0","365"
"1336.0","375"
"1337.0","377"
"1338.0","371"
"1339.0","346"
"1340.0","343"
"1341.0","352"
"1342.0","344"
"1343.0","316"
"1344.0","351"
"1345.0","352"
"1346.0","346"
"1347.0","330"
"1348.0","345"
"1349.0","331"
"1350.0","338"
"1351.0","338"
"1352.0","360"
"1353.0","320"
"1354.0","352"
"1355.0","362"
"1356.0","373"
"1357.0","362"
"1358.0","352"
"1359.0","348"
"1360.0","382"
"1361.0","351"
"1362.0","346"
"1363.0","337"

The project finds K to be 295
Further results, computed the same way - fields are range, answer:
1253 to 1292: 328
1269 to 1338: 352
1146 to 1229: 334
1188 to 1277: 312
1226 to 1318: 330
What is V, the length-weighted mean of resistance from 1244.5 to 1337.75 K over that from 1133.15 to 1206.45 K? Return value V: 0.98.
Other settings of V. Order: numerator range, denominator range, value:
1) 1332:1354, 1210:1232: 1.17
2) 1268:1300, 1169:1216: 1.06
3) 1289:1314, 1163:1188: 1.01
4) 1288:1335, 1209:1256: 1.16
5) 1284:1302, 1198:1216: 1.14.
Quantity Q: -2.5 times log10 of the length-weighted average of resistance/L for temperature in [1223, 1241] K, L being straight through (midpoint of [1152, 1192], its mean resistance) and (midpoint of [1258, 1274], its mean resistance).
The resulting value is 0.08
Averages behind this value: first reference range 354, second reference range 309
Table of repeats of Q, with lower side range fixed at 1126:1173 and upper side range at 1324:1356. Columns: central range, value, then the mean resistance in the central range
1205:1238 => 0.17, 305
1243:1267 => 0.16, 307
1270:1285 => 0.05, 342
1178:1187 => 0.09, 330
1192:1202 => 0.13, 319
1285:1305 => -0.01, 360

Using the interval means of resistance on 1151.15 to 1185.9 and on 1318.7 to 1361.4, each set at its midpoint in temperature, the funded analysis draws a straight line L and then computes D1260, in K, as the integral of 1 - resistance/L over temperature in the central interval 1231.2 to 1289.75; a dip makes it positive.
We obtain 5.7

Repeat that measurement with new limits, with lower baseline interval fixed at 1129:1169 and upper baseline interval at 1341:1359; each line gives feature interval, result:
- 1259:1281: 2.0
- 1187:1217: 3.0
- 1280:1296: -0.5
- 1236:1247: 1.4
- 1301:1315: 0.1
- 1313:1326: 0.1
